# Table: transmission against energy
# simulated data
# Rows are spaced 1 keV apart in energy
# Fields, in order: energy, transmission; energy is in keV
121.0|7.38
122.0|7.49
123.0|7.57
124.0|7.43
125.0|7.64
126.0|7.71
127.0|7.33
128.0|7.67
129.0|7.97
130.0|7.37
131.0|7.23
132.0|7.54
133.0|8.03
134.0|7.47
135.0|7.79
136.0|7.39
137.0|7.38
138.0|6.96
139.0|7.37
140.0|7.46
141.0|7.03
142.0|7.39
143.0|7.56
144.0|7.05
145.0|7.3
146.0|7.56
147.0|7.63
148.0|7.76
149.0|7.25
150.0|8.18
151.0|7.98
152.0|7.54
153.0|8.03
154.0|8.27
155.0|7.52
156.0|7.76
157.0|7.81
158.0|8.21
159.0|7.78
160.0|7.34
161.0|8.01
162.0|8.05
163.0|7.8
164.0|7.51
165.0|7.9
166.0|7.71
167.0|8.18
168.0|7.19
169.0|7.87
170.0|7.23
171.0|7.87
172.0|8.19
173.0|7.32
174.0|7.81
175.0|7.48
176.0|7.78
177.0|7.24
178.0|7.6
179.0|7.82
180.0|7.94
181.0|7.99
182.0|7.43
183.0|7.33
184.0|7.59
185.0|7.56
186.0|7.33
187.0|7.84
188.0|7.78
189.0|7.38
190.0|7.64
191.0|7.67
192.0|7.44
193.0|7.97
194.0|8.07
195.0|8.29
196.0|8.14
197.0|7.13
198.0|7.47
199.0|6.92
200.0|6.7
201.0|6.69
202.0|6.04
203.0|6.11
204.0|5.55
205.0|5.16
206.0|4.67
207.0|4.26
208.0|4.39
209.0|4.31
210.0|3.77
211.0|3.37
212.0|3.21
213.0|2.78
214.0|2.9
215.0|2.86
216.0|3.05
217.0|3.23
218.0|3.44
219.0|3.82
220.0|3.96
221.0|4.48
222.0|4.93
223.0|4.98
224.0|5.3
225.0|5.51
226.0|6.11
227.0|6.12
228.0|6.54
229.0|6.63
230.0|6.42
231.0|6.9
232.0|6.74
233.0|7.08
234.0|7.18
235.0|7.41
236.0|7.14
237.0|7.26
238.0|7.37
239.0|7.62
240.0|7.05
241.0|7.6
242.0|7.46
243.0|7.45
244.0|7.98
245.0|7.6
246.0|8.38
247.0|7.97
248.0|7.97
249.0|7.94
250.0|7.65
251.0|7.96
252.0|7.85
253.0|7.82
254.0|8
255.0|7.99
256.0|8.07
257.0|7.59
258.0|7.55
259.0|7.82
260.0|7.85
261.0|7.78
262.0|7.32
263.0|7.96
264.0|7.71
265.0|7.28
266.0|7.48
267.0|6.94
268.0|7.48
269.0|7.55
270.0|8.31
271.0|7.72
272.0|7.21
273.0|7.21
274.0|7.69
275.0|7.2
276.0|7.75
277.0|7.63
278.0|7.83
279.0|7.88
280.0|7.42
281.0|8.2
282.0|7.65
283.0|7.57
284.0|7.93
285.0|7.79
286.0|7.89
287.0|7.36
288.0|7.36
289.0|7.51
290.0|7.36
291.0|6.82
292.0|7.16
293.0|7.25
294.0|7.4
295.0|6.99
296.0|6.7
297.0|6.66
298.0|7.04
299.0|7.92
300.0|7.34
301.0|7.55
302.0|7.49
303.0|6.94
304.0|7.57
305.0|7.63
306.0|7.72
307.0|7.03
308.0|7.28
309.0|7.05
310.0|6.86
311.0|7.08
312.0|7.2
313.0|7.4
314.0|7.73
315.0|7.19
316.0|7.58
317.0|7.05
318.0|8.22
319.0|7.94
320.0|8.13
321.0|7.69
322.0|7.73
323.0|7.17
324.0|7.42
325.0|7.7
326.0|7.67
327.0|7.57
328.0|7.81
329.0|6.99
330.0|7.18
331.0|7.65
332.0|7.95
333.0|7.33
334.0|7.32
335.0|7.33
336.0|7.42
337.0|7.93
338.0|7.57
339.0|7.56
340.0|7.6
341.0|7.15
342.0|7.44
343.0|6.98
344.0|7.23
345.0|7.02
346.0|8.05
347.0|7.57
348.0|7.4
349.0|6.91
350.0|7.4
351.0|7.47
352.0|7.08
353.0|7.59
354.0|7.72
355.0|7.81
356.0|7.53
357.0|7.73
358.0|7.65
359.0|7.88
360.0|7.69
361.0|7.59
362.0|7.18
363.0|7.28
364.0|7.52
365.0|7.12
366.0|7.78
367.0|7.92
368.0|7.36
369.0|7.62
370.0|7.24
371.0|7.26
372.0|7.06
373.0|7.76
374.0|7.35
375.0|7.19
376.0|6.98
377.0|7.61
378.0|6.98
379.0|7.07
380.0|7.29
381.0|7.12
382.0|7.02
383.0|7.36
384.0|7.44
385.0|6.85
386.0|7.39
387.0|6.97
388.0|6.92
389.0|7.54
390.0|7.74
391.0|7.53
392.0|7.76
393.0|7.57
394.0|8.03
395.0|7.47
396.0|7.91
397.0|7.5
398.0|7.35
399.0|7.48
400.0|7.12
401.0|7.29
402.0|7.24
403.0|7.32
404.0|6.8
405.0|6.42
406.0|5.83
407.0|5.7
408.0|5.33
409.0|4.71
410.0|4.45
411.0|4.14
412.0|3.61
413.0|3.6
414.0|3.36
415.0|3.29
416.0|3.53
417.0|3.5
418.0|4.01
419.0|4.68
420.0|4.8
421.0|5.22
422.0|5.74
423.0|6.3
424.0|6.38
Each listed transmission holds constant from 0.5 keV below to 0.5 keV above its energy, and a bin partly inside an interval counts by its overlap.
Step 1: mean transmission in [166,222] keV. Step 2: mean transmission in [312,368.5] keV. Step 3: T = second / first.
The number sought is 1.2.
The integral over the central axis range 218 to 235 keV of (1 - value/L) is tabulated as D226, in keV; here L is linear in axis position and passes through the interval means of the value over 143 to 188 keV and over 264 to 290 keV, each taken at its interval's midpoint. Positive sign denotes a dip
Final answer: 4.2 keV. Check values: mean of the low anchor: 7.69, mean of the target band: 5.77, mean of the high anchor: 7.59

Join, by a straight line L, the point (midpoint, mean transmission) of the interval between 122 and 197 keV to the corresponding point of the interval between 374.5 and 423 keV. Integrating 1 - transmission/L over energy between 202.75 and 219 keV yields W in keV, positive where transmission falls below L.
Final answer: 7.6 keV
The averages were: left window 7.65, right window 6.29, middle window 3.9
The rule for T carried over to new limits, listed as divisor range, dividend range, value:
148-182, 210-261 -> 0.82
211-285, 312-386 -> 1.10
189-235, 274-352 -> 1.32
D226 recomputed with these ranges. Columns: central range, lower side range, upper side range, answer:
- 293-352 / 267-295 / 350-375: 0.9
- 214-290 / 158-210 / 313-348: 3.8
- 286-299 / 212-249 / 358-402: -1.2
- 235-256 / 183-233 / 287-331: -4.3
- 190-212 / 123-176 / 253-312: 4.1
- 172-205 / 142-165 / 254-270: 1.3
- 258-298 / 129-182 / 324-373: 0.2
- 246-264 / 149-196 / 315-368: -0.5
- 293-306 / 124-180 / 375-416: -0.6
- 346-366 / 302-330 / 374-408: -0.5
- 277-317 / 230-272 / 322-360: 0.8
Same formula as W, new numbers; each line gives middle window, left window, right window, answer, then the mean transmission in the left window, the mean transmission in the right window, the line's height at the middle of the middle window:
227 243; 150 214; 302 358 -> 0.3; 7.04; 7.46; 7.19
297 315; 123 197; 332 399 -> 0.4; 7.65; 7.43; 7.49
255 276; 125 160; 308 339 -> -0.2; 7.59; 7.49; 7.53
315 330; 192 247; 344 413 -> -2.0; 5.95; 7.1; 6.7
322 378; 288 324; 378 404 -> -0.8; 7.35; 7.35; 7.35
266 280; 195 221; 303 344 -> -2.7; 4.86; 7.46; 6.32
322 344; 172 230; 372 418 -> -3.8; 6.11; 6.48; 6.36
